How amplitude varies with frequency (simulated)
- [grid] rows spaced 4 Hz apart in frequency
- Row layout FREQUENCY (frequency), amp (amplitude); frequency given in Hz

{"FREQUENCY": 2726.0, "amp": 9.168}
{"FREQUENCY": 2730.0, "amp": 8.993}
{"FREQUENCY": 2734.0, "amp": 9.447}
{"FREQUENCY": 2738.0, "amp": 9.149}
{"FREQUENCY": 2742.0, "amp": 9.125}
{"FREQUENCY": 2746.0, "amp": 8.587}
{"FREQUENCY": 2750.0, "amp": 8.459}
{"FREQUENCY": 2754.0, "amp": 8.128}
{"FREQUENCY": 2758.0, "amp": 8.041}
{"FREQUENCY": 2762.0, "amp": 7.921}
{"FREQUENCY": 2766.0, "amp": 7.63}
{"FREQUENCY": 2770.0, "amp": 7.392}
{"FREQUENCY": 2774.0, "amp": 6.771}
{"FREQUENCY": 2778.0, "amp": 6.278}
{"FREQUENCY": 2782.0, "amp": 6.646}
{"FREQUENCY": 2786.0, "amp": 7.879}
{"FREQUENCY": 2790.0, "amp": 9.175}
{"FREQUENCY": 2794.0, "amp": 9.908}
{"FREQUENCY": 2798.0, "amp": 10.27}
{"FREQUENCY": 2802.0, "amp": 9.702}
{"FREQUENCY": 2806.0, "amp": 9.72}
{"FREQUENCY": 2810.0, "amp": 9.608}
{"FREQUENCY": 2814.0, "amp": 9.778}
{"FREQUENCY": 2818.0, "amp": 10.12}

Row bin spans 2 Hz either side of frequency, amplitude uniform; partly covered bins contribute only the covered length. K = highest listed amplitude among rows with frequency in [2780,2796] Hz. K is 9.908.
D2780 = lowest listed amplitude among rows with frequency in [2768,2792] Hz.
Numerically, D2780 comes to 6.278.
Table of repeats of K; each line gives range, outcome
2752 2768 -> 8.128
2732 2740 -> 9.447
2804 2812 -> 9.72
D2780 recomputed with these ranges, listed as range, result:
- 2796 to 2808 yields 9.702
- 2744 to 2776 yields 6.771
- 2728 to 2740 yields 8.993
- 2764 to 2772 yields 7.392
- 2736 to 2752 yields 8.459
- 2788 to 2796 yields 9.175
